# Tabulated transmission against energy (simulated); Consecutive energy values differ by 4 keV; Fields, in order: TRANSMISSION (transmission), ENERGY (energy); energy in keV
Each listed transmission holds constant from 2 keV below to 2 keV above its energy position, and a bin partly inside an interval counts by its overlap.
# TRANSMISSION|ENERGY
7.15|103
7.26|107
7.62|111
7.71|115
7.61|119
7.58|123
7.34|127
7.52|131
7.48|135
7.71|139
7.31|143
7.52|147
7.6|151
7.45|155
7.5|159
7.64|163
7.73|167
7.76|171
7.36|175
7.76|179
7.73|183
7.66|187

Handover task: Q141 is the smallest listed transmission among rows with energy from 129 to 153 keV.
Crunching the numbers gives 7.31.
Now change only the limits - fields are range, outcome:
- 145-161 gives 7.45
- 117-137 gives 7.34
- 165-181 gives 7.36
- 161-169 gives 7.64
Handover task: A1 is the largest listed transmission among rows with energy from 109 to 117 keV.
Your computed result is 7.71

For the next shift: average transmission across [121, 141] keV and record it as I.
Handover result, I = 7.53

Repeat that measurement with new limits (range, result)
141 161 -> 7.48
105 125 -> 7.56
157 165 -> 7.57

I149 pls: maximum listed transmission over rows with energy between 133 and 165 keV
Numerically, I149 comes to 7.71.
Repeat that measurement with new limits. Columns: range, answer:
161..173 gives 7.76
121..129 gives 7.58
